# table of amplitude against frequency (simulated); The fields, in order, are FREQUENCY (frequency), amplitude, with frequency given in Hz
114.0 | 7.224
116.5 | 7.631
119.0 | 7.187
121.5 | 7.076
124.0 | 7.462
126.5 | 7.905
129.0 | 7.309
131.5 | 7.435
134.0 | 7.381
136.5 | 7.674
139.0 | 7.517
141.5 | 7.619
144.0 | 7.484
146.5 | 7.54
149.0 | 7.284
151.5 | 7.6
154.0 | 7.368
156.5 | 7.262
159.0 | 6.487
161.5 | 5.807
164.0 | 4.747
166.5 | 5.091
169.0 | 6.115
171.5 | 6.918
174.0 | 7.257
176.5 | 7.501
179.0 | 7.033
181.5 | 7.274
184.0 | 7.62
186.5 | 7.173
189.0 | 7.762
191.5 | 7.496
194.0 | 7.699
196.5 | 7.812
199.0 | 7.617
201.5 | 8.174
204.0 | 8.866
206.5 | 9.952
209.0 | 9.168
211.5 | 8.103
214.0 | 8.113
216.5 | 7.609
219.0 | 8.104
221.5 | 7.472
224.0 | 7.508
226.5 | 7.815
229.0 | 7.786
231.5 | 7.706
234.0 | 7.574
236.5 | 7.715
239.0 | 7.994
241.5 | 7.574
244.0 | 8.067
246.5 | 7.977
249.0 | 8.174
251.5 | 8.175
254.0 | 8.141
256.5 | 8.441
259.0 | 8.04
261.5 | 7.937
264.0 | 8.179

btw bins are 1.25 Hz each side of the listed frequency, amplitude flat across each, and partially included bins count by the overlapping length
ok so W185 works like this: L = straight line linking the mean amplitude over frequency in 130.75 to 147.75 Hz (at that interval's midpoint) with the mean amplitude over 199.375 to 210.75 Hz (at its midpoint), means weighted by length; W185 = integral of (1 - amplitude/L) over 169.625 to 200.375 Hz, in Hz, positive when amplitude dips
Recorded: 3.9 Hz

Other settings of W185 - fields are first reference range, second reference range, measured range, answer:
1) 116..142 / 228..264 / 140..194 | 4.48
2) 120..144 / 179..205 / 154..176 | 3.72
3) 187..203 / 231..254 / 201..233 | -1.47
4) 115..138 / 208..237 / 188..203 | -0.03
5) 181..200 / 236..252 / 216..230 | 0.15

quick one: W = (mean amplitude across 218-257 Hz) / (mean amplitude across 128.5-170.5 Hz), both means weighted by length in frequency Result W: 1.14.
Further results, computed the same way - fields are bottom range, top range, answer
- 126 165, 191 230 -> 1.13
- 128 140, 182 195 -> 1.01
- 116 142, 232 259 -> 1.07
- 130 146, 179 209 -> 1.06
